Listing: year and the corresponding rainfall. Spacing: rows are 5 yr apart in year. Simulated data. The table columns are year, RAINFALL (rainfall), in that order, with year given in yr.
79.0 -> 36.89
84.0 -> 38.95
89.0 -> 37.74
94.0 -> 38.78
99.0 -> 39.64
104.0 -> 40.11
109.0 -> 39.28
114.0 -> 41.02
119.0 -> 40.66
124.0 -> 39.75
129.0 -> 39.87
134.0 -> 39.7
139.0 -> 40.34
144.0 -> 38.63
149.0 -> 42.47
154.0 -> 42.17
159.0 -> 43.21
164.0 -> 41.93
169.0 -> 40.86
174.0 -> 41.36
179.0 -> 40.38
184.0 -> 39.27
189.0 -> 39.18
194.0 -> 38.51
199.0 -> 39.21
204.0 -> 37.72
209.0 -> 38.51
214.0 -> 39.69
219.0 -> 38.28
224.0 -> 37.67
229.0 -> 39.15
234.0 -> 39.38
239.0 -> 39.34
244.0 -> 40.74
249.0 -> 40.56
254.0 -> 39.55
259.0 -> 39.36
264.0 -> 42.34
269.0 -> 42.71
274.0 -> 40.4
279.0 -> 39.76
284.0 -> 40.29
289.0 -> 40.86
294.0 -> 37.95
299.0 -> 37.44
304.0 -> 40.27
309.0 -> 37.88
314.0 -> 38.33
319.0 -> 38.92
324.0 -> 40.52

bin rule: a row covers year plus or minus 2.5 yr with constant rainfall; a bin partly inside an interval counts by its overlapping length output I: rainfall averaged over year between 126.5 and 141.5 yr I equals 40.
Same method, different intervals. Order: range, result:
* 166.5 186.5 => 40.5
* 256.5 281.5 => 40.9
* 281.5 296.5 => 39.7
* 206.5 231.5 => 38.7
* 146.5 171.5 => 42.1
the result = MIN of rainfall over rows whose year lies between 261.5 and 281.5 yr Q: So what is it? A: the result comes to 39.76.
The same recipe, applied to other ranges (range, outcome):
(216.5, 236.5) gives 37.67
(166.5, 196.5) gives 38.51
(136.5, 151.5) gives 38.63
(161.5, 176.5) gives 40.86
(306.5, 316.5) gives 37.88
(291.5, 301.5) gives 37.44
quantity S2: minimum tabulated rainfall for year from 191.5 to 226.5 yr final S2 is 37.67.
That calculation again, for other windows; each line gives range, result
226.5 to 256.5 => 39.15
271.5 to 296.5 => 37.95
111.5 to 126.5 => 39.75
